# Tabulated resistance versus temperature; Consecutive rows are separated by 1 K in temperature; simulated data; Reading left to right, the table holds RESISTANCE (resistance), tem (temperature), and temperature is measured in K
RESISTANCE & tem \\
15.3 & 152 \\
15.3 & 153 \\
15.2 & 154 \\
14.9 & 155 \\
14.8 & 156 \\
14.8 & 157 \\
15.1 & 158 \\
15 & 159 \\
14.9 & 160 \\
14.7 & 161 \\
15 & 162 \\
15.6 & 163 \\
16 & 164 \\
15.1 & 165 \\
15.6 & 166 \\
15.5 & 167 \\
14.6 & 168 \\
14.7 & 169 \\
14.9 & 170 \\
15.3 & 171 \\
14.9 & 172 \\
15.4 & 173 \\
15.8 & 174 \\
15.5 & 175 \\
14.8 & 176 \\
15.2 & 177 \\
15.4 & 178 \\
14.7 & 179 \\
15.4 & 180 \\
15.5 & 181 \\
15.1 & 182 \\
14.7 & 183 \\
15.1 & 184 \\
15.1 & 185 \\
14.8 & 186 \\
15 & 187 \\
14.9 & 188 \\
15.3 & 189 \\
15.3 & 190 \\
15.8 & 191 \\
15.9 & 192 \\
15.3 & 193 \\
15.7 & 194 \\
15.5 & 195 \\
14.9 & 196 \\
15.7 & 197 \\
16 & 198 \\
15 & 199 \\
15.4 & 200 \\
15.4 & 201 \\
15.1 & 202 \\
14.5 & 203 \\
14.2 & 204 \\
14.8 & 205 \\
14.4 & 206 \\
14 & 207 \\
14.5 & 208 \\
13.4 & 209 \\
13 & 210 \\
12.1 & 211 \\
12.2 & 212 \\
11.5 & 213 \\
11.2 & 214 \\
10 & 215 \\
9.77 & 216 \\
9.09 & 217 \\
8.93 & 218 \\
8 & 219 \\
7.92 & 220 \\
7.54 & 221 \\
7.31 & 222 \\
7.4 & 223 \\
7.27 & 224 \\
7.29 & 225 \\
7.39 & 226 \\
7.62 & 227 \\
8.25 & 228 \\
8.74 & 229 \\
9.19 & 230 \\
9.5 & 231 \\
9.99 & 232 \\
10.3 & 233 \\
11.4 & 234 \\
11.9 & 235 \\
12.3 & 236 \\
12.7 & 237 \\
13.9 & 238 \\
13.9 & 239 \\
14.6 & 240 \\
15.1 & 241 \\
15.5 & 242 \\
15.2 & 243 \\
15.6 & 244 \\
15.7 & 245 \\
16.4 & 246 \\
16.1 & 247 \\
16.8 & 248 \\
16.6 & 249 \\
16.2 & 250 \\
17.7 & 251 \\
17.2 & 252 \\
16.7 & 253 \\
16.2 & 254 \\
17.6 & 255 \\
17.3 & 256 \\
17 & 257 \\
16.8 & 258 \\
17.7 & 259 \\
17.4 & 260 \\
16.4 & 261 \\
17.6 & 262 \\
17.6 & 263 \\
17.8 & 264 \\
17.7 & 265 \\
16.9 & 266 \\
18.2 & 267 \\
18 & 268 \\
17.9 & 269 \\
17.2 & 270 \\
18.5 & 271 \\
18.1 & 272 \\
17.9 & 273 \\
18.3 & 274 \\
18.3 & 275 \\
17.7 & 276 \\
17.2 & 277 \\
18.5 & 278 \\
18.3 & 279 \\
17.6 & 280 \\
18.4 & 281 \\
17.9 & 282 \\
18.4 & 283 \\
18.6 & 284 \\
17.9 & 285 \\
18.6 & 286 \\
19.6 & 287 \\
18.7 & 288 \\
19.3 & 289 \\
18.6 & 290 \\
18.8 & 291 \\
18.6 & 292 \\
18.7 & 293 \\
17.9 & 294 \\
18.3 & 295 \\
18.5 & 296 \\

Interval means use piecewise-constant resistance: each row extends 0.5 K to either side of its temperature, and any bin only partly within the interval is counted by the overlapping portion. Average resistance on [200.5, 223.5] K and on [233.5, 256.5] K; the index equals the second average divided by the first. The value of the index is 1.32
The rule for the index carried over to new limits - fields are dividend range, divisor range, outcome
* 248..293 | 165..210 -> 1.18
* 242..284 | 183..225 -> 1.33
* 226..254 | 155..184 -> 0.89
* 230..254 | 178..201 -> 0.94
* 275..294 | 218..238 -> 2.01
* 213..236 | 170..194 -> 0.59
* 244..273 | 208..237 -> 1.75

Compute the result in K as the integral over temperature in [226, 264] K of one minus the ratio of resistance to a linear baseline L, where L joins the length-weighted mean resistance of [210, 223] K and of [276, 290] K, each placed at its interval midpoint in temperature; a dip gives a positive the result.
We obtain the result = -2.53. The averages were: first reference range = 9.67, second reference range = 18.4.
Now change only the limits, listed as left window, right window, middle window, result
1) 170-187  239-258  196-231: 9.7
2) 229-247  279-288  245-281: -3.3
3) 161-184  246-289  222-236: 6.4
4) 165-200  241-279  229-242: 3.5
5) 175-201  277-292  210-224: 5.8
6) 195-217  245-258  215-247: 9.5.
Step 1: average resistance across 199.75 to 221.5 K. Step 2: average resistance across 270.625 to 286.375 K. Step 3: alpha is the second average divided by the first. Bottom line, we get 1.5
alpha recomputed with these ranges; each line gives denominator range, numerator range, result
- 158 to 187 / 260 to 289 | 1.19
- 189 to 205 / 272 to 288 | 1.19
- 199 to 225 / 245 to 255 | 1.44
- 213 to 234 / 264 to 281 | 2.04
